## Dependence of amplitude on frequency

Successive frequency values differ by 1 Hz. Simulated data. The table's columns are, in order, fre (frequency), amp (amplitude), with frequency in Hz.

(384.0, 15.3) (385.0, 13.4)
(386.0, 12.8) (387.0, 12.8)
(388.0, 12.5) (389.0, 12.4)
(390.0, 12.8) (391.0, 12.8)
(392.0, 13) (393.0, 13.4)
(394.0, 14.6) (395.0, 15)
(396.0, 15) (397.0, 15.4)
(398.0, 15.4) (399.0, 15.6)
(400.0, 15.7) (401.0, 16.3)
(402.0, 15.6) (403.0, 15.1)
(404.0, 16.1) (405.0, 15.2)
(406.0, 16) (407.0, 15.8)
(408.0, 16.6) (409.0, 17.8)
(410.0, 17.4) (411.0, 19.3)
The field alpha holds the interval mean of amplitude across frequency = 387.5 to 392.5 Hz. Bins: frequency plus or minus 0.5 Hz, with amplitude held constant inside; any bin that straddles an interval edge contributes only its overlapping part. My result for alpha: 12.7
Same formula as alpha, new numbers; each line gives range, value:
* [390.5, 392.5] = 12.9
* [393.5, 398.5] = 15.1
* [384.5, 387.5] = 13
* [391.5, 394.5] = 13.7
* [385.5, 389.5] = 12.6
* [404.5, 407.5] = 15.7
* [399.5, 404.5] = 15.8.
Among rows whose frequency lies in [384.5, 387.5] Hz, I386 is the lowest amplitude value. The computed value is 12.8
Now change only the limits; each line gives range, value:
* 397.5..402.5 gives 15.4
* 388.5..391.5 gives 12.4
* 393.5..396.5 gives 14.6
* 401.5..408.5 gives 15.1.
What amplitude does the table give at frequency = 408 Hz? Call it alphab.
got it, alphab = 16.6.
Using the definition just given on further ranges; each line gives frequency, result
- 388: 12.5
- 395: 15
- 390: 12.8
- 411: 19.3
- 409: 17.8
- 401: 16.3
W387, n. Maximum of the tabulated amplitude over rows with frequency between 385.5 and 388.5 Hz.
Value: 12.8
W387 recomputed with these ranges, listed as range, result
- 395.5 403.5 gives 16.3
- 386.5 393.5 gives 13.4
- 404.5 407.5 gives 16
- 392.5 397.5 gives 15.4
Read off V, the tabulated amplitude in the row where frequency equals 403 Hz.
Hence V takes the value 15.1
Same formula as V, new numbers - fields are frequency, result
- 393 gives 13.4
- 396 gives 15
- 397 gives 15.4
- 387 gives 12.8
